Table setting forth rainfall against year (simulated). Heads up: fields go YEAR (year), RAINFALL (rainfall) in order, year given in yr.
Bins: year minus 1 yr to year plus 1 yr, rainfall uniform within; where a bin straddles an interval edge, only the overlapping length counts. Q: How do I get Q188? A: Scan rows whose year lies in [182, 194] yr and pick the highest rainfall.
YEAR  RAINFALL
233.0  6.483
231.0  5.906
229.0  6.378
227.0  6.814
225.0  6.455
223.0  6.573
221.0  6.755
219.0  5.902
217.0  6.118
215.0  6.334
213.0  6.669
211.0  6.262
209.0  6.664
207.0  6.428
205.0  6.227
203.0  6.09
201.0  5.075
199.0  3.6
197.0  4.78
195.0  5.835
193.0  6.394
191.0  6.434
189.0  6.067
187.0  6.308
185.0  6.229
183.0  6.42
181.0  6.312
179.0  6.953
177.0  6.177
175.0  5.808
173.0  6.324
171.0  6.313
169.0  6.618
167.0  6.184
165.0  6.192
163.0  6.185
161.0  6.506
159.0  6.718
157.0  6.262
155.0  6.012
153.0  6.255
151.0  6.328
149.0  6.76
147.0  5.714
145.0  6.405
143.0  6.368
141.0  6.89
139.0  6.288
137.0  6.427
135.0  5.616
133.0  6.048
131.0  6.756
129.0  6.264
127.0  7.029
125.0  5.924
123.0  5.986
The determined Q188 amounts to 6.434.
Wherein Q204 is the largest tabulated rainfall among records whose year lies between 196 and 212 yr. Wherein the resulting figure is 6.664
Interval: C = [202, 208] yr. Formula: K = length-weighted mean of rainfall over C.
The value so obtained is 6.25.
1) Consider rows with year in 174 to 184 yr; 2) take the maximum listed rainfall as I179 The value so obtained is 6.953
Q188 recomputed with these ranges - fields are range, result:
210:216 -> 6.669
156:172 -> 6.718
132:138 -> 6.427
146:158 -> 6.76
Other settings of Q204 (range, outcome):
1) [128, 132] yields 6.756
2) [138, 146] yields 6.89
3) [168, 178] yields 6.618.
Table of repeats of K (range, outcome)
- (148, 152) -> 6.54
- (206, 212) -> 6.45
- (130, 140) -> 6.23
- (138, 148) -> 6.33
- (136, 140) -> 6.36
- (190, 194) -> 6.41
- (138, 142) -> 6.59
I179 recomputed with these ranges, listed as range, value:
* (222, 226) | 6.573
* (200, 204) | 6.09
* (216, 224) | 6.755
